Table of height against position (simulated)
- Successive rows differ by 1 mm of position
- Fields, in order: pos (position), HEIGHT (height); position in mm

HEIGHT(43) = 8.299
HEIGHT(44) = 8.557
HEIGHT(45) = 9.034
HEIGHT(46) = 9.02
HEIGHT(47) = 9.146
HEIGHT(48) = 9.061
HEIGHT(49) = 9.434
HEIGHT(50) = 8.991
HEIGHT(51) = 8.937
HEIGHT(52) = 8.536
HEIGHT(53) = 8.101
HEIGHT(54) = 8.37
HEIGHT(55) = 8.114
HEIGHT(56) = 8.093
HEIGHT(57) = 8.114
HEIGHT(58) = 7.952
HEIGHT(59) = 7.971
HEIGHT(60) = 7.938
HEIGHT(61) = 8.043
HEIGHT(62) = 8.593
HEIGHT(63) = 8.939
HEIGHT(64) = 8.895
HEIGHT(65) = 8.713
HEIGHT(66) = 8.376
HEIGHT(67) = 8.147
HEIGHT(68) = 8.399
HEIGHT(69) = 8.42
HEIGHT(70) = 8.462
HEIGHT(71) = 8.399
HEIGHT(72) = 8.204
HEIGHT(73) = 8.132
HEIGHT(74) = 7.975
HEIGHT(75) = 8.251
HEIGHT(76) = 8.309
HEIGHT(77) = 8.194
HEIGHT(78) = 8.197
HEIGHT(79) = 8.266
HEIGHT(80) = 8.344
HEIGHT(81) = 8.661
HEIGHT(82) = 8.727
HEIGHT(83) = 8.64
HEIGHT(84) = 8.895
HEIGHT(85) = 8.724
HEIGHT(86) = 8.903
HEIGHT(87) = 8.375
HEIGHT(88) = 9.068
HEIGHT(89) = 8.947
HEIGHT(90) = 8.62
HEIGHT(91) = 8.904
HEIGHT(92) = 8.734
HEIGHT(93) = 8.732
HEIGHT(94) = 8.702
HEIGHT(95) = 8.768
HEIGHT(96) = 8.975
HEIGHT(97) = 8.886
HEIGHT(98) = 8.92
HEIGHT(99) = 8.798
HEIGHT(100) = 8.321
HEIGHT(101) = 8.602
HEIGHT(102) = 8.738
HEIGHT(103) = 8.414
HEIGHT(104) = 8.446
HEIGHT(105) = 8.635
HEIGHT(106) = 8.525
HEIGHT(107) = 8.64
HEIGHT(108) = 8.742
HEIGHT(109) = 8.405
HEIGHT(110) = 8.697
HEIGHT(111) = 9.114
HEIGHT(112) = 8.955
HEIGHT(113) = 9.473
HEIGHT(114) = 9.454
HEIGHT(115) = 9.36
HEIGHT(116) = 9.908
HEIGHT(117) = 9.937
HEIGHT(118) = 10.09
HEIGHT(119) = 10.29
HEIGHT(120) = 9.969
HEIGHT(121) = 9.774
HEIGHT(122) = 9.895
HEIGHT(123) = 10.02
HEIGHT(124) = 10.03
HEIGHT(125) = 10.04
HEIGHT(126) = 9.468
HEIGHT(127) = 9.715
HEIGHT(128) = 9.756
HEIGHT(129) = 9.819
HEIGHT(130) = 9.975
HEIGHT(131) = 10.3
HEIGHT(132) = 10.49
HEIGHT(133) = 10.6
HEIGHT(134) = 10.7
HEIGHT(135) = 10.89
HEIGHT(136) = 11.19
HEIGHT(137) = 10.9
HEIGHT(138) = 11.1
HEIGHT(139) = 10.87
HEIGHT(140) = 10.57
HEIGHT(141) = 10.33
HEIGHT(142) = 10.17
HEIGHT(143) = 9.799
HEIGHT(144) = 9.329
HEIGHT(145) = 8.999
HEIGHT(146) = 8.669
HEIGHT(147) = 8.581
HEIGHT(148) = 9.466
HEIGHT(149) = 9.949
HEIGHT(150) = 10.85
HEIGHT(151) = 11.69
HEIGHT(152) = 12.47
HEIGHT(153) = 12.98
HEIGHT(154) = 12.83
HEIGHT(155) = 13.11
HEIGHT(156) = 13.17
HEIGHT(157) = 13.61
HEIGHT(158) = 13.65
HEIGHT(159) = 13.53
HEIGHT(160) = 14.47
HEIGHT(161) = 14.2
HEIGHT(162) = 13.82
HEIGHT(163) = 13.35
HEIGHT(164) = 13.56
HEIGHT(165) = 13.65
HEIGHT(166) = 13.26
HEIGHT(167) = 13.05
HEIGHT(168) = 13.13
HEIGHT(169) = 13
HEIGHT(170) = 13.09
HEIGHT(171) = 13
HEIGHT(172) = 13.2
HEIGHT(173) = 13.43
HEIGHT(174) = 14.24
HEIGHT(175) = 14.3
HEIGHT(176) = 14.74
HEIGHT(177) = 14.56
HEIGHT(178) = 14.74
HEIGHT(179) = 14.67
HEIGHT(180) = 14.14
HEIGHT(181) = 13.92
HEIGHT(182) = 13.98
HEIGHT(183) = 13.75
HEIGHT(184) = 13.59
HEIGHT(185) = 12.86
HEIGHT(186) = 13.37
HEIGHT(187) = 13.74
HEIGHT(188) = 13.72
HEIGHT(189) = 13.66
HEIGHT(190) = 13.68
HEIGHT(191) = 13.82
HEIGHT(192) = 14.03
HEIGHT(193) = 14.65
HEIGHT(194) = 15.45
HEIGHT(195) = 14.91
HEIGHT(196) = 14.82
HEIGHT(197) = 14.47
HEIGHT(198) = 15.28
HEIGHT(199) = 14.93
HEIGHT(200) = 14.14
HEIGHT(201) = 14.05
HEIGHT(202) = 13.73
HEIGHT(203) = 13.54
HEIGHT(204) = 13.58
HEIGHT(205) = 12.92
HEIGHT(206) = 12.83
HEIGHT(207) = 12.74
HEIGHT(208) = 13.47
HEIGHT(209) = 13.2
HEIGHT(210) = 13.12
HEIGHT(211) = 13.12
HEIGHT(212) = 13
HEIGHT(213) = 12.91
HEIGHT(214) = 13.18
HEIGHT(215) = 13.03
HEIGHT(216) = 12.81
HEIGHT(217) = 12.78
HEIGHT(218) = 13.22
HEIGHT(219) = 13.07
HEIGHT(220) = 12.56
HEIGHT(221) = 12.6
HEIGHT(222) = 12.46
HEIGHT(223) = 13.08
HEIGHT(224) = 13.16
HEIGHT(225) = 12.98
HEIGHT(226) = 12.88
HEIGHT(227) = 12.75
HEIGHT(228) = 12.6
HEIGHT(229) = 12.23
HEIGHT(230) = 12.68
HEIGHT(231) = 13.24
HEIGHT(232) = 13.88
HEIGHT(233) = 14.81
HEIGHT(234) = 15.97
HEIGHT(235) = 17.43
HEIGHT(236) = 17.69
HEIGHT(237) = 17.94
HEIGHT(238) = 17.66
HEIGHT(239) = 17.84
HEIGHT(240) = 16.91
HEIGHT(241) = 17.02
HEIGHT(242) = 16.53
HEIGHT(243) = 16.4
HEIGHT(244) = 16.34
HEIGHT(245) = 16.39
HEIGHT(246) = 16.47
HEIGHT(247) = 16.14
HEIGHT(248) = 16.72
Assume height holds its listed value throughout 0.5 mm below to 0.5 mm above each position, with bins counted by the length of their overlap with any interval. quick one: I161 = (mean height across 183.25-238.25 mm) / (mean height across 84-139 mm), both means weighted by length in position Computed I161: 1.47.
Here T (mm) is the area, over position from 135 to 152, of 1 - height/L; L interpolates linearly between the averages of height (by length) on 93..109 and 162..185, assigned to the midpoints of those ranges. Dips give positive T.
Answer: 2.0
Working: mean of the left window 8.67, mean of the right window 13.7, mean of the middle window 10.2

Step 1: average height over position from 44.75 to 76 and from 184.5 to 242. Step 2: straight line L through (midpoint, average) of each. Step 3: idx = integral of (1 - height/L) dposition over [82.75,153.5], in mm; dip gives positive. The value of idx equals 6.7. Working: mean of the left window 8.47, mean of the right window 14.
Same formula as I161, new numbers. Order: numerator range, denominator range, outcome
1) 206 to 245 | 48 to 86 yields 1.68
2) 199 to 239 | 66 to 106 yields 1.61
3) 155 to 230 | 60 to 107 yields 1.58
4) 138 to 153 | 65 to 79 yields 1.24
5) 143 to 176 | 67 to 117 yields 1.44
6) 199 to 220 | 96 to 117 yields 1.49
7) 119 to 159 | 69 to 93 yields 1.25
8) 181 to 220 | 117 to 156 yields 1.31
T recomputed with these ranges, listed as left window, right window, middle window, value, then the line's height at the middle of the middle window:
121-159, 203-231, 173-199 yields -4.65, 12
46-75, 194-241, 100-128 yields 2.85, 10.3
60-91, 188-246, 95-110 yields 1.45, 9.59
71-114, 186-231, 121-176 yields -3.05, 11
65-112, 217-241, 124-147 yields 0.81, 10.5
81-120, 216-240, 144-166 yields -1.90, 11.2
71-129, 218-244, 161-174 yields -1.61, 11.9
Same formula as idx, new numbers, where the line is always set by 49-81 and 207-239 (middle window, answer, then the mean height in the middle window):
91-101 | 0.70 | 8.76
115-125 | 0.27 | 9.96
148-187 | -4.82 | 13.3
